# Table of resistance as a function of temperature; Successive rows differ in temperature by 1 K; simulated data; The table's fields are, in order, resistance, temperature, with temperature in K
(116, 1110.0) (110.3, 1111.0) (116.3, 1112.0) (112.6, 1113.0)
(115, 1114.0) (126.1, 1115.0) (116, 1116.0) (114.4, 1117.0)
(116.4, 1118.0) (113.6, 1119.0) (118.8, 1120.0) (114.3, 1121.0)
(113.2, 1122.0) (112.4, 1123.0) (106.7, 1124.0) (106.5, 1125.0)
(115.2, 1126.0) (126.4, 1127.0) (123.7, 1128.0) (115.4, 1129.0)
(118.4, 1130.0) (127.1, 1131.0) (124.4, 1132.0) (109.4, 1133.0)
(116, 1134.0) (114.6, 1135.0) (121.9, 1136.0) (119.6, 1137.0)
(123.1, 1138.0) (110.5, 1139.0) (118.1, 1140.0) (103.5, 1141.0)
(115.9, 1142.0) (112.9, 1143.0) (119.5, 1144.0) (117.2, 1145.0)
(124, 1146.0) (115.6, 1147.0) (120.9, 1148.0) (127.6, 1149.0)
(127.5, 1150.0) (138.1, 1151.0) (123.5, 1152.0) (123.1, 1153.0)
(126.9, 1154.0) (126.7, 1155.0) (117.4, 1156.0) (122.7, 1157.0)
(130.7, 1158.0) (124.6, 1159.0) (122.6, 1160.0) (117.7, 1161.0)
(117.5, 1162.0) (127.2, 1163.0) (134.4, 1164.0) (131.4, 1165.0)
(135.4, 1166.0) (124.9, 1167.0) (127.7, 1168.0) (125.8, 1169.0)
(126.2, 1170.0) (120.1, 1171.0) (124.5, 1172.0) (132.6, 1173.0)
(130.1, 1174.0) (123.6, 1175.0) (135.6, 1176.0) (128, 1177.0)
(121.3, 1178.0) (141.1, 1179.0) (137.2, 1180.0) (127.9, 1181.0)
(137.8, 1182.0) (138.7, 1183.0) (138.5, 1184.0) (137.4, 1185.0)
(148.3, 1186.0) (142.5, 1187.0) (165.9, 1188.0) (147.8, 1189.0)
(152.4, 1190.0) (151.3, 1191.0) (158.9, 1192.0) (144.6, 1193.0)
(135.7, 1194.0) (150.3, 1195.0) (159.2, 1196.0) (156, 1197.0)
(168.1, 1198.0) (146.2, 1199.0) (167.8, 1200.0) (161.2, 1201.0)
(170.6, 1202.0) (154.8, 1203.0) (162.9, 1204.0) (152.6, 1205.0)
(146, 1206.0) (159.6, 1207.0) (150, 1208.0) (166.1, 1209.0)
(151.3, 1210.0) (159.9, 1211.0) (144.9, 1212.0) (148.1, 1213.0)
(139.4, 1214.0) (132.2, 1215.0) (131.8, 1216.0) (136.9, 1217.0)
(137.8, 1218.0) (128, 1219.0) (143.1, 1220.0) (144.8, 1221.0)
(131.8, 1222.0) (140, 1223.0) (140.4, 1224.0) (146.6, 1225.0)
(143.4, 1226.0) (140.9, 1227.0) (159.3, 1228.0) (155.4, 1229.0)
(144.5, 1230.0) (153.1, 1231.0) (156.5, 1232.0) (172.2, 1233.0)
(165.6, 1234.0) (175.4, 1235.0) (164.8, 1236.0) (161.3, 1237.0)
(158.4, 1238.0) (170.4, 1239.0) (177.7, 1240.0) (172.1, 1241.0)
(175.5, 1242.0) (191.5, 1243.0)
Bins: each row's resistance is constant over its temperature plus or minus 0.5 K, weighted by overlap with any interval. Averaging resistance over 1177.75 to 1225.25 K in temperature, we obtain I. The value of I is 147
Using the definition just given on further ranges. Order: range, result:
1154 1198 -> 135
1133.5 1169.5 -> 122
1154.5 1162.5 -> 122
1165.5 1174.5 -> 127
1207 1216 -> 149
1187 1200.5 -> 154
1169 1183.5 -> 130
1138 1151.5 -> 119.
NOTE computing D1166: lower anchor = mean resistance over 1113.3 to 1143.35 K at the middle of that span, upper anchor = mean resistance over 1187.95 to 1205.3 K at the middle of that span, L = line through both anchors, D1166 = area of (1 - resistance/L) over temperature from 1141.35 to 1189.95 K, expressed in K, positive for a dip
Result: 3.1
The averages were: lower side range 116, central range 129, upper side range 156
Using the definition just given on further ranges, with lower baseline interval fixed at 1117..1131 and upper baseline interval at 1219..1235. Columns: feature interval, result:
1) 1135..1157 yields 0.44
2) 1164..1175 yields 0.22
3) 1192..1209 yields -1.82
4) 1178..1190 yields -0.56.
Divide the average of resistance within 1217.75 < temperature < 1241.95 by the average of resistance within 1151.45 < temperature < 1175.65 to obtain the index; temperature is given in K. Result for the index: 1.22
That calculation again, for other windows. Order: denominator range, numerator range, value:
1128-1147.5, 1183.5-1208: 1.31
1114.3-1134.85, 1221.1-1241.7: 1.34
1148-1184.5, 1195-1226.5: 1.16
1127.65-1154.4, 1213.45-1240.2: 1.25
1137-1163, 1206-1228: 1.19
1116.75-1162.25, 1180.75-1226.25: 1.24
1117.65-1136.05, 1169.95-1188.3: 1.15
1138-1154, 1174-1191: 1.16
